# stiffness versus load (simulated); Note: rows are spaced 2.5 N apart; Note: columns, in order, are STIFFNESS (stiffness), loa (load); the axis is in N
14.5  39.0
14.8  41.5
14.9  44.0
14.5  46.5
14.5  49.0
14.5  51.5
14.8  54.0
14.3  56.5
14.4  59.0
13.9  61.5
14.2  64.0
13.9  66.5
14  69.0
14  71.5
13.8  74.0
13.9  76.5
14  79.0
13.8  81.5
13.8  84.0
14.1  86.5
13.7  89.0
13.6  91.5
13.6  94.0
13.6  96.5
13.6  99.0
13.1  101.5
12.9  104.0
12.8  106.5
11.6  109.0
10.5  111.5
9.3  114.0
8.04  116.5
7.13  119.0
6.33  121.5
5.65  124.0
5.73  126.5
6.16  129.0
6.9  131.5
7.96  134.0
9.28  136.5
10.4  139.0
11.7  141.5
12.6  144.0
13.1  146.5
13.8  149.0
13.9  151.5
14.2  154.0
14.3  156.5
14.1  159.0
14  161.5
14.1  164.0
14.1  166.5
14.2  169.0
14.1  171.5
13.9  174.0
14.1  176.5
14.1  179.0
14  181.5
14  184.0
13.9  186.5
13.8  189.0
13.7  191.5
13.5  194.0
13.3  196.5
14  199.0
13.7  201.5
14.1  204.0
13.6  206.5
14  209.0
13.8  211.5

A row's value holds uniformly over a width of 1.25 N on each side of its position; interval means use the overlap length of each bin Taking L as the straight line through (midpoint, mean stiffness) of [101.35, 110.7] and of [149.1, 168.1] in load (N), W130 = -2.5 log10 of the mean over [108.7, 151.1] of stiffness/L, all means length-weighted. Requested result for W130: 0.39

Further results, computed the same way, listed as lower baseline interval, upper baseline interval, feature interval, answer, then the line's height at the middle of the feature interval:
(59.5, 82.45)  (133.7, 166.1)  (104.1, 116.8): 0.23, 13.4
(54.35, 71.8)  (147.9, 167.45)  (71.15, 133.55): 0.25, 14.1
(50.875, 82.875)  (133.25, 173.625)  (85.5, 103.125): 0.01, 13.7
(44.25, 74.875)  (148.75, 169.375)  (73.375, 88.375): 0.03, 14.2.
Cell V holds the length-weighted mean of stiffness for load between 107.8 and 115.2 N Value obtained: 10.5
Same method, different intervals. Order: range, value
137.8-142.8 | 11.1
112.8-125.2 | 7.29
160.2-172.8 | 14.1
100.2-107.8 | 12.9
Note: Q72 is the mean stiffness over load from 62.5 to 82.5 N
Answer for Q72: 14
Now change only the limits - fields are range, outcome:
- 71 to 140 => 11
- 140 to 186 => 13.8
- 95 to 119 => 11.5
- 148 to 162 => 14.1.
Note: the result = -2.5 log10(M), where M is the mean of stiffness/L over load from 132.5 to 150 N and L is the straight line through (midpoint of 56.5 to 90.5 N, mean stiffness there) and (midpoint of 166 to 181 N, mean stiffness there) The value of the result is 0.25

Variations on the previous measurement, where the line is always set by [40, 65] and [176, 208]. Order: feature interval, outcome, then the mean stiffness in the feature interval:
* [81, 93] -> 0.04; 13.8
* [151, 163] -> -0.01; 14.1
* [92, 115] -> 0.15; 12.4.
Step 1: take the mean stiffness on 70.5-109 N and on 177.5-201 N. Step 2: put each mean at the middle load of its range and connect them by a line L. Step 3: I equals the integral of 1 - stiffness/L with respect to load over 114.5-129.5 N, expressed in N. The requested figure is 7.7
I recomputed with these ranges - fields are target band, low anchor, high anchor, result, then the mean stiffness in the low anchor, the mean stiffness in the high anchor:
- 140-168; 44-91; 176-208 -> 0.63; 14.1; 13.8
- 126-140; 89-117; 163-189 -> 5.60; 12.2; 14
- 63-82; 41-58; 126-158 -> -0.37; 14.6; 10.9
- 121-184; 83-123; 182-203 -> 5.33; 11.7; 13.8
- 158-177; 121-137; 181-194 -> -4.49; 6.77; 13.8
